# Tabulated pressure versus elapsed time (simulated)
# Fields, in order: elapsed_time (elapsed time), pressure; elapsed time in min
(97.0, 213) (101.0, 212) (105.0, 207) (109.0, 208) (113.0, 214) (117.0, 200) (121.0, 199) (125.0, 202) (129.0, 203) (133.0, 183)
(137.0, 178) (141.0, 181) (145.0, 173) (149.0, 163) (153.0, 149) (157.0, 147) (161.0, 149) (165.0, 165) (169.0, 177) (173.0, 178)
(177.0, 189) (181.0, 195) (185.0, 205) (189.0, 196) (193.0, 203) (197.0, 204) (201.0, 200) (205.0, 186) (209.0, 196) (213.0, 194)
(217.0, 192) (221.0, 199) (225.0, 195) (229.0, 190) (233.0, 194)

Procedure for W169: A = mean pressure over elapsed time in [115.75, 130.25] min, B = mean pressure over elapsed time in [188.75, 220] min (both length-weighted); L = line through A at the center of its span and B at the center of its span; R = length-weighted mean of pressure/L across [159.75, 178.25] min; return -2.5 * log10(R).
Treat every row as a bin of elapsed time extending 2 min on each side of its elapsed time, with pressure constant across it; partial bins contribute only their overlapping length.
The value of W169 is 0.16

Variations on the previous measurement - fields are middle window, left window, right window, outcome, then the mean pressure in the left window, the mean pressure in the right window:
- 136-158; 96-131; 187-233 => 0.221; 206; 196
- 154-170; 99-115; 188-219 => 0.270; 210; 196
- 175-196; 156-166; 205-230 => -0.160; 153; 194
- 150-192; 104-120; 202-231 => 0.137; 207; 193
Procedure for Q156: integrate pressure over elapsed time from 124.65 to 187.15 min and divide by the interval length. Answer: 177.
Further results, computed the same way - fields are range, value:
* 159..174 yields 167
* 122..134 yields 197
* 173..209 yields 196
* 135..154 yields 170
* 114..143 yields 193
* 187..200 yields 201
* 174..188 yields 195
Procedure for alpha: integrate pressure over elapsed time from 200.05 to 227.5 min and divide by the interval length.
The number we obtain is 194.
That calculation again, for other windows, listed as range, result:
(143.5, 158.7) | 158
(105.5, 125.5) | 205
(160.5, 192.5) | 184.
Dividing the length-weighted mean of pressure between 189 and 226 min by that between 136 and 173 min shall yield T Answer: 1.19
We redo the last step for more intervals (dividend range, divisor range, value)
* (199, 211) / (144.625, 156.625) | 1.23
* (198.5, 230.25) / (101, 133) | 0.95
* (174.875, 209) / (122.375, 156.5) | 1.11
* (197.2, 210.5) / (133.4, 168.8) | 1.19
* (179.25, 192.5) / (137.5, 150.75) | 1.15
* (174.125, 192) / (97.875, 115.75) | 0.93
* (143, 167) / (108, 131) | 0.77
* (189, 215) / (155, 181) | 1.16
